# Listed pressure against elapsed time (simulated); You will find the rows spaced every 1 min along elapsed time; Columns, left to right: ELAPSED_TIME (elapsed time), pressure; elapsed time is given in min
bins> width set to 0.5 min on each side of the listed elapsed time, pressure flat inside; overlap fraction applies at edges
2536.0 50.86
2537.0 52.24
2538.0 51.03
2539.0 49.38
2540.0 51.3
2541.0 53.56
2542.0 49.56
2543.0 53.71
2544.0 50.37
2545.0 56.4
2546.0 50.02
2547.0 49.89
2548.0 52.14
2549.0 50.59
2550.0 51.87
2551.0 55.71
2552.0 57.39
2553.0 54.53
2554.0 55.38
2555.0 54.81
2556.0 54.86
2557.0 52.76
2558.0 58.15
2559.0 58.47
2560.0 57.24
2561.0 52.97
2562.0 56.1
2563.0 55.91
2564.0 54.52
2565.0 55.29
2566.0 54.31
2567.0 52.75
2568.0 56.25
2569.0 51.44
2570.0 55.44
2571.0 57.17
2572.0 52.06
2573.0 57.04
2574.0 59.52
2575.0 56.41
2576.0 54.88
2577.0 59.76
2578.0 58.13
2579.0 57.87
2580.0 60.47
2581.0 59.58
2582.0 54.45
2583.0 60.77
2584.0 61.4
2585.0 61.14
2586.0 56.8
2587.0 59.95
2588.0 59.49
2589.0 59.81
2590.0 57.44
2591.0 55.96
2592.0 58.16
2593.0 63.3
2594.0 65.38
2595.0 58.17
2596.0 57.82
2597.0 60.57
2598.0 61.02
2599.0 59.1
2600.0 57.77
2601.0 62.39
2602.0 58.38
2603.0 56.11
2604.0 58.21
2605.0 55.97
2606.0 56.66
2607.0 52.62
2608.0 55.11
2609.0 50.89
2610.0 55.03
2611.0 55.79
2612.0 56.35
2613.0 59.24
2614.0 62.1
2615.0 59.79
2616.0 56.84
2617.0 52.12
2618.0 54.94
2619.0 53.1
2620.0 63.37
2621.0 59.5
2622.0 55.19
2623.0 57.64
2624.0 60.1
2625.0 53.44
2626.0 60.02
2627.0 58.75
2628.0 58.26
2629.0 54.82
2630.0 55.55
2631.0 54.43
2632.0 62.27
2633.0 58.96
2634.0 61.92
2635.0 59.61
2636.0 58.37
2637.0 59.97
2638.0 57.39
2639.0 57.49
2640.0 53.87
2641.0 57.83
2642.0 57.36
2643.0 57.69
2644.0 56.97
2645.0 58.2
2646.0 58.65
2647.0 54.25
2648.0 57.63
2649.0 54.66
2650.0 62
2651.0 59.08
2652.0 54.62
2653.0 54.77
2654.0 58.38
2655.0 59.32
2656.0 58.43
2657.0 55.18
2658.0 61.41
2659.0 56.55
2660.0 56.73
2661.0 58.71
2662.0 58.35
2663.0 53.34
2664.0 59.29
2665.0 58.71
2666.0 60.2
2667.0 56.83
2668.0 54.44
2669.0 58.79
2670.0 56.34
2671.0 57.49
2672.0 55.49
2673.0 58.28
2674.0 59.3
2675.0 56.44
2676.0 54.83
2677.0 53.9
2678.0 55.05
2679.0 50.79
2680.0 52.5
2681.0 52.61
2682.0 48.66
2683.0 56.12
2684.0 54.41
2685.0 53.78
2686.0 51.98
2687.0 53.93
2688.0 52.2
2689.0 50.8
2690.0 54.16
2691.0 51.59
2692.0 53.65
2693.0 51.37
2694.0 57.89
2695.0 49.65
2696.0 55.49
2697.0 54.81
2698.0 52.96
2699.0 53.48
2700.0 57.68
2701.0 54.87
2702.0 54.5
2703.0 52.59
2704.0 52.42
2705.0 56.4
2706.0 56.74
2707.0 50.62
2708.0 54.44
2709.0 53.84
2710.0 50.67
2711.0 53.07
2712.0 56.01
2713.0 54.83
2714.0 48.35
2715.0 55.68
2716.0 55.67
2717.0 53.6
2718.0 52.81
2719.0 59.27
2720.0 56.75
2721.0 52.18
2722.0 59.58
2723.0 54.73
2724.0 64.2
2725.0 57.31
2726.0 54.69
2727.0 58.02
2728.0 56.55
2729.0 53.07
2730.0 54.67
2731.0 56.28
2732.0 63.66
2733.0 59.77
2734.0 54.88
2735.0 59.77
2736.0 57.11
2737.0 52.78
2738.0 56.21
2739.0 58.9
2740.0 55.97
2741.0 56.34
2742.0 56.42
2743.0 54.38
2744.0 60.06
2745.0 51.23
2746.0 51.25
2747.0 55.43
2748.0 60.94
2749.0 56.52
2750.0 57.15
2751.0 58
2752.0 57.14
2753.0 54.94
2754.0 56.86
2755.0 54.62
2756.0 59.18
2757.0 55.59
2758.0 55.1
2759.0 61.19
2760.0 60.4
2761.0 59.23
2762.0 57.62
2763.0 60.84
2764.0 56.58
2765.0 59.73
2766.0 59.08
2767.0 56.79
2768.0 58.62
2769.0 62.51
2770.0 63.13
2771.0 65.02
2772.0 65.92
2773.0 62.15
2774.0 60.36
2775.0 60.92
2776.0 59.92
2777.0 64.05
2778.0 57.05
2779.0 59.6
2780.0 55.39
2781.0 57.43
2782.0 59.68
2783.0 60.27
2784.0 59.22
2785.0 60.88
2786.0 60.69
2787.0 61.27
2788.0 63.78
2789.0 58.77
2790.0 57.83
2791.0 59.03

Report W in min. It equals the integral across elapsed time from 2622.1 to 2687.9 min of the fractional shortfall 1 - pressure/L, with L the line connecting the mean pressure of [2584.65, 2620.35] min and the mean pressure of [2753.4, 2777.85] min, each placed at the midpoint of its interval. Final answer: 1.9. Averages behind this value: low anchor 57.9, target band 56.8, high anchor 59.7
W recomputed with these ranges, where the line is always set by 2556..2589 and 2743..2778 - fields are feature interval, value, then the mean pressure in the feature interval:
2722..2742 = 0.4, 57.1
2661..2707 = 2.5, 54.8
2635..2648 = 0.0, 57.4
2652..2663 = 0.0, 57.4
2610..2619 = 0.1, 56.8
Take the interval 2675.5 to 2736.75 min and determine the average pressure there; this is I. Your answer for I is 54.6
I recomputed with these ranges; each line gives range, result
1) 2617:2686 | 56.9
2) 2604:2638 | 57.3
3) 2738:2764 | 57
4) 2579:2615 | 58.4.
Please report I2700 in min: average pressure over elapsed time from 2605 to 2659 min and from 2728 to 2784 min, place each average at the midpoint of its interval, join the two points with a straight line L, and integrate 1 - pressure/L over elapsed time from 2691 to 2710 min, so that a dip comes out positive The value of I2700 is 1.3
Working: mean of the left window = 57.3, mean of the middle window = 53.9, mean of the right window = 58.1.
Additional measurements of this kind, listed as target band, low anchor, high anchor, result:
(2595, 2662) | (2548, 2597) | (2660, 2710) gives -2.1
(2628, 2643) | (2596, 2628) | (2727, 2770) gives -0.1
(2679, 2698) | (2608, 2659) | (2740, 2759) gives 1.3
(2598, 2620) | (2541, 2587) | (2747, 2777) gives -0.2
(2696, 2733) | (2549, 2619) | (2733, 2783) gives 1.7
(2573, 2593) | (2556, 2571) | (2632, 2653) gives -1.0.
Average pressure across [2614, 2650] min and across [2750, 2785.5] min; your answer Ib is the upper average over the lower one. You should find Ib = 1.0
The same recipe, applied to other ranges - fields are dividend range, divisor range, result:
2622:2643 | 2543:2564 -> 1.07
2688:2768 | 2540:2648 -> 0.98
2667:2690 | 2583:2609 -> 0.93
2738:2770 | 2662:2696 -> 1.05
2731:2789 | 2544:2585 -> 1.05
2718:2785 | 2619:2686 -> 1.02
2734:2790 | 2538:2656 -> 1.03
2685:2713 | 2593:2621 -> 0.93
